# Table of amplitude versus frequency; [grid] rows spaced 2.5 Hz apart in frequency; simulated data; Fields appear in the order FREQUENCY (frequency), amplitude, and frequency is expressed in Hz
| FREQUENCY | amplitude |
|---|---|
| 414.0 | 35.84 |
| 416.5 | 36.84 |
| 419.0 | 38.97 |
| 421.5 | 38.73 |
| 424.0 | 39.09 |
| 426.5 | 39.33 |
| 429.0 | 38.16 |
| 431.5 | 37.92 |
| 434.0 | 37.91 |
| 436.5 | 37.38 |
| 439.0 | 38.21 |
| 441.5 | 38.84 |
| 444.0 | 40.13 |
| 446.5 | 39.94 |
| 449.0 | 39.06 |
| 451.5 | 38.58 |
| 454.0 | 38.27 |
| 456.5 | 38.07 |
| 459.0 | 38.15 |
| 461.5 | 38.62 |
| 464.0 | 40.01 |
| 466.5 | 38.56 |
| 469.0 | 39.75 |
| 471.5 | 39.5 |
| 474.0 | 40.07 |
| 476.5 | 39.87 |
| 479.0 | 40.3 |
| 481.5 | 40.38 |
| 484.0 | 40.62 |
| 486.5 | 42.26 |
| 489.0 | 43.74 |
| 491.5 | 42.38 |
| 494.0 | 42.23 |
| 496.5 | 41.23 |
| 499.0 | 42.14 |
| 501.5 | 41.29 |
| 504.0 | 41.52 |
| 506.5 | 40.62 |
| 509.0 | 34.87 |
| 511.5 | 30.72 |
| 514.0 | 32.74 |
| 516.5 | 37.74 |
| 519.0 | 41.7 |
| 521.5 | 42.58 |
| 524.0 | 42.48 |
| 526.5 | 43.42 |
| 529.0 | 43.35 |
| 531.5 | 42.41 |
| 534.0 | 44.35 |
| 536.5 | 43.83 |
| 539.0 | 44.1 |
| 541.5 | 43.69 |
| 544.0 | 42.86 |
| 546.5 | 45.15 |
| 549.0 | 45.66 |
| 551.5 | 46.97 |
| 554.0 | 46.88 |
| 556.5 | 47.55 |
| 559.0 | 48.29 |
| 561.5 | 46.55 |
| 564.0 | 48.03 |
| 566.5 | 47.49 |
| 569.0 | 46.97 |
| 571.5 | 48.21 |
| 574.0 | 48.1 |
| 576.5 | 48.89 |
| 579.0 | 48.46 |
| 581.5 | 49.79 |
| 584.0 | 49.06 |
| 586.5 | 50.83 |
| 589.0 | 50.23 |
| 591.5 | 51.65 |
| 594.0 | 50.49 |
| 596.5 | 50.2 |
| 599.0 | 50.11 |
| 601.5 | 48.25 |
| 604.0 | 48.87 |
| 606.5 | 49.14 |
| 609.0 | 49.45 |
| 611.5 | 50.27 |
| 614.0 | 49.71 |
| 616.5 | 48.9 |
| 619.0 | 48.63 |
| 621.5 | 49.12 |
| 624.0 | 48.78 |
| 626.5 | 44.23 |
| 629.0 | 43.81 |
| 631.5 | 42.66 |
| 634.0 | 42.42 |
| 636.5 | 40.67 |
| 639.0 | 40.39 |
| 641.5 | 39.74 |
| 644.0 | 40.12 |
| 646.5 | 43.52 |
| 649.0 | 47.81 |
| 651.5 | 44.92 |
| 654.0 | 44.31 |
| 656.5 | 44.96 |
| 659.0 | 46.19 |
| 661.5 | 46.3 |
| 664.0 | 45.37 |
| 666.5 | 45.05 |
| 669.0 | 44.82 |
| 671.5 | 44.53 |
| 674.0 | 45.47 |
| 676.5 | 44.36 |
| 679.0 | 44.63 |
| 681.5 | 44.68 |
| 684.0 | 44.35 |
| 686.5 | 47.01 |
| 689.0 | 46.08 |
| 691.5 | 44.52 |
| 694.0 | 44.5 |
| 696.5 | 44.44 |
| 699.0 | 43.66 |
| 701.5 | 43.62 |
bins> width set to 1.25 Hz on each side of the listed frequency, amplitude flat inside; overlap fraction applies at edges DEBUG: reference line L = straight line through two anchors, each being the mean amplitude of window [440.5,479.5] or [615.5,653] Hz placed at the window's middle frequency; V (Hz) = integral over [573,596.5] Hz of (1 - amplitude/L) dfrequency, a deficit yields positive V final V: -3.8 Hz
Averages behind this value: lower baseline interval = 39.2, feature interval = 49.8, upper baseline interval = 44.4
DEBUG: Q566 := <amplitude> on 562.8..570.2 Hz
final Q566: 47.5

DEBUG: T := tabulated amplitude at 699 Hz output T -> 43.66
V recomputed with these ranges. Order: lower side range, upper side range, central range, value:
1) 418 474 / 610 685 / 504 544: 0.6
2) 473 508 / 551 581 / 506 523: 2.4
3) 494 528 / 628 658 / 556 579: -3.8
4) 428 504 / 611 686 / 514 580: -4.4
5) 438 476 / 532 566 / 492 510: 0.6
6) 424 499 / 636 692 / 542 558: -1.6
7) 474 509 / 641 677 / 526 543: -0.6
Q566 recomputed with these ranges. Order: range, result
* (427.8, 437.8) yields 37.8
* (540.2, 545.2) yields 43.3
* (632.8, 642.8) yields 40.8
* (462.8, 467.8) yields 39.3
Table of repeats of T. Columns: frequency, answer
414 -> 35.84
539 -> 44.1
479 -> 40.3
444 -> 40.13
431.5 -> 37.92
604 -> 48.87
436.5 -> 37.38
